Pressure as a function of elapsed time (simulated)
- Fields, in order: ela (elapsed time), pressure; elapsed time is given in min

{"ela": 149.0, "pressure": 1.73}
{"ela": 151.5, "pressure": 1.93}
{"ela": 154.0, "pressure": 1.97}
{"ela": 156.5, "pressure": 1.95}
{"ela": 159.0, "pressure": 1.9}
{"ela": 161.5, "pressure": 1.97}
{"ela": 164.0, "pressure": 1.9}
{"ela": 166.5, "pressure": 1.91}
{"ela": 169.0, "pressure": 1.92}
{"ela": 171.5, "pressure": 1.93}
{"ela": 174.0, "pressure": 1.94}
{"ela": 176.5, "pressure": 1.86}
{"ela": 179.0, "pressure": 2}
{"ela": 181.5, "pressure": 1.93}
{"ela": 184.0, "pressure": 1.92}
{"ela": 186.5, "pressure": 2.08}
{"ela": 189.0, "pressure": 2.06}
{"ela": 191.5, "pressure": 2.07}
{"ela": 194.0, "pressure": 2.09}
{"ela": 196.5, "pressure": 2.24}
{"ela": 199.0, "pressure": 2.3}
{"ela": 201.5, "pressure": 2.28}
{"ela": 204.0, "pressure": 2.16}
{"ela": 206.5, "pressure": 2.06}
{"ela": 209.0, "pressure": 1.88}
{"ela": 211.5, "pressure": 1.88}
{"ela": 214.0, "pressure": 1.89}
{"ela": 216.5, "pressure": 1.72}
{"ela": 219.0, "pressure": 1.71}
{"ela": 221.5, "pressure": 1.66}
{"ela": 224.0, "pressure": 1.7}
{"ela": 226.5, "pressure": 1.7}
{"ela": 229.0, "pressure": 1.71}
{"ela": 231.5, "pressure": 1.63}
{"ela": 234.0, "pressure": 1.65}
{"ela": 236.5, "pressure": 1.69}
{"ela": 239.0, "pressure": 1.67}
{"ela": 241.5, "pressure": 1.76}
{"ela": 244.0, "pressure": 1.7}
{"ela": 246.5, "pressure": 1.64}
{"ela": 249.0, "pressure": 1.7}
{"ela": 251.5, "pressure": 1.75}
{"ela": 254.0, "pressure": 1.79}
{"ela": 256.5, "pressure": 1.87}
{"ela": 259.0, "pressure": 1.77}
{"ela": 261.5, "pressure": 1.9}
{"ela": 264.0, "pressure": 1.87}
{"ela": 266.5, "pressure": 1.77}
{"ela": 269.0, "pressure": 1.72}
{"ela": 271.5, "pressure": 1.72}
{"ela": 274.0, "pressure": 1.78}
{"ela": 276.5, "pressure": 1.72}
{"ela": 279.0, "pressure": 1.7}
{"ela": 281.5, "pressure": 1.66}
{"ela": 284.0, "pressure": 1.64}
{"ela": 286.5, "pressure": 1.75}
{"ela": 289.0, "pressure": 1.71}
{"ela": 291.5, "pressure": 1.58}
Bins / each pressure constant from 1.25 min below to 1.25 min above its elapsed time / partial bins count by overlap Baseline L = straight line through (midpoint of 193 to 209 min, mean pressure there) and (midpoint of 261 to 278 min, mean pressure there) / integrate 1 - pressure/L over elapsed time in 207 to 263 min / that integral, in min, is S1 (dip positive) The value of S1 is 6.25 min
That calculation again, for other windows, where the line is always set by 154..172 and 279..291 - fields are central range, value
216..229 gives 0.8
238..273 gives -0.3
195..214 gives -2.6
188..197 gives -1.1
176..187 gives -0.4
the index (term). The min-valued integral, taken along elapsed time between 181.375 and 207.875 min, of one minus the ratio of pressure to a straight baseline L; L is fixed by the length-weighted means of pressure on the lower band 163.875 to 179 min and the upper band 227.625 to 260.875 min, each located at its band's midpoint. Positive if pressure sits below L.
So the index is -3.7 min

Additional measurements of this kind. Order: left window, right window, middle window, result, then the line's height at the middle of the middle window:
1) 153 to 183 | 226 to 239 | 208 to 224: -0.4 min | 1.74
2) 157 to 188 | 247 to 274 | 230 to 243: 1.0 min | 1.82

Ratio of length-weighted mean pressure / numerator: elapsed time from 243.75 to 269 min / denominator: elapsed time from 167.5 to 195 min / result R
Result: 0.90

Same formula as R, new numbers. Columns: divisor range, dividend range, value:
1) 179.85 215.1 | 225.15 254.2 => 0.82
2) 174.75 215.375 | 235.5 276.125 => 0.86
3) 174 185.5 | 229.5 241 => 0.86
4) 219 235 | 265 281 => 1.03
